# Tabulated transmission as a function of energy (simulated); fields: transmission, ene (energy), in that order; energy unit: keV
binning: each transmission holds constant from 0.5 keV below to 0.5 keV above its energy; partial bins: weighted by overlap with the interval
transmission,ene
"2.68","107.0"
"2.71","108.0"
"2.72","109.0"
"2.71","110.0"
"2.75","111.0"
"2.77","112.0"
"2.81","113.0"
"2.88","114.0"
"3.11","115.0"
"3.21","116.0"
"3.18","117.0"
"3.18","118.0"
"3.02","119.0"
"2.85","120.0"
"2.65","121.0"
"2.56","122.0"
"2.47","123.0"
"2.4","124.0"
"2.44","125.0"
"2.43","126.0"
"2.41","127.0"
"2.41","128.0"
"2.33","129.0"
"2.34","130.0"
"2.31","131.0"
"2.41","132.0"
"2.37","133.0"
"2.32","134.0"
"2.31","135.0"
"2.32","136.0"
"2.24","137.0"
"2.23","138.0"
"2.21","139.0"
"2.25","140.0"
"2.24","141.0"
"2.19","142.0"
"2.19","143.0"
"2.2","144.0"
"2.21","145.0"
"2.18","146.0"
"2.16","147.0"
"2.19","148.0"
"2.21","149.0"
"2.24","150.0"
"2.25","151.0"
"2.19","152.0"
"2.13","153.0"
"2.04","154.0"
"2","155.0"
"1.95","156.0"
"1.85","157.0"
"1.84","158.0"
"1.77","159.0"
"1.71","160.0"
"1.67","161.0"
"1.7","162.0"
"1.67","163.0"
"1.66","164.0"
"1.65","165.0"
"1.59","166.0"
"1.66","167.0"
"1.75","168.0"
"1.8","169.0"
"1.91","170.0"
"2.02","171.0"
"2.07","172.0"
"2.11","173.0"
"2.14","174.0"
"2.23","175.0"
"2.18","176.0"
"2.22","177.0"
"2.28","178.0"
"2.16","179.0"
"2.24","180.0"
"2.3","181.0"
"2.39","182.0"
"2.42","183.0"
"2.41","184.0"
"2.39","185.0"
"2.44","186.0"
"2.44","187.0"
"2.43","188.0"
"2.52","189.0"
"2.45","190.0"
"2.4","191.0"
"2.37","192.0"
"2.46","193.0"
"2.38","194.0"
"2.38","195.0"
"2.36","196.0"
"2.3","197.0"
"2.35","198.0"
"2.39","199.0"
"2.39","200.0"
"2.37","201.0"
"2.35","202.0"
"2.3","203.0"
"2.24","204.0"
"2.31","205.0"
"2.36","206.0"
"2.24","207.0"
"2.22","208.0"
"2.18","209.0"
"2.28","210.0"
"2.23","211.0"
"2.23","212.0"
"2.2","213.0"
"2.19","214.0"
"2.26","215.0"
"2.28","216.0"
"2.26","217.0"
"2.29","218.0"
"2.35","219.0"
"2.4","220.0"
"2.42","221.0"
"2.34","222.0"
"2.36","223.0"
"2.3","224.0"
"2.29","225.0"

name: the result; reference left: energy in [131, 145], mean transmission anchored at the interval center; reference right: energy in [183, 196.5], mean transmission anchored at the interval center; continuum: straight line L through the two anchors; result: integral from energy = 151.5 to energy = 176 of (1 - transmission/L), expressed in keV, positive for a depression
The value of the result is 4.8 keV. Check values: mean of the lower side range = 2.27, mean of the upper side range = 2.42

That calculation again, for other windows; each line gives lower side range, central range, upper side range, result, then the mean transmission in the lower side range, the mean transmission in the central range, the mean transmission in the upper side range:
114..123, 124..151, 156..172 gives 1.7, 2.94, 2.28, 1.77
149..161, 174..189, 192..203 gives -0.6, 1.99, 2.32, 2.37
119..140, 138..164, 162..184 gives 2.1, 2.41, 2.05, 2.02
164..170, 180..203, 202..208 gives -3.5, 1.71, 2.39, 2.29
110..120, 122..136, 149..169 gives 1.2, 2.97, 2.39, 1.87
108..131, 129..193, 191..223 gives 9.5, 2.7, 2.14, 2.31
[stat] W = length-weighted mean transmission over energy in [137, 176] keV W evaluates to 2.01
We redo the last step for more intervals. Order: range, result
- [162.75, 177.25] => 1.91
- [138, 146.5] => 2.21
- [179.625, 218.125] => 2.33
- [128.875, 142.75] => 2.29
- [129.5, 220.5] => 2.19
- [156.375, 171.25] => 1.75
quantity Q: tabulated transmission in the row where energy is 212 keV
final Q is 2.23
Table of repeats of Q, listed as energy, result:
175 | 2.23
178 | 2.28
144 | 2.2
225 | 2.29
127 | 2.41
